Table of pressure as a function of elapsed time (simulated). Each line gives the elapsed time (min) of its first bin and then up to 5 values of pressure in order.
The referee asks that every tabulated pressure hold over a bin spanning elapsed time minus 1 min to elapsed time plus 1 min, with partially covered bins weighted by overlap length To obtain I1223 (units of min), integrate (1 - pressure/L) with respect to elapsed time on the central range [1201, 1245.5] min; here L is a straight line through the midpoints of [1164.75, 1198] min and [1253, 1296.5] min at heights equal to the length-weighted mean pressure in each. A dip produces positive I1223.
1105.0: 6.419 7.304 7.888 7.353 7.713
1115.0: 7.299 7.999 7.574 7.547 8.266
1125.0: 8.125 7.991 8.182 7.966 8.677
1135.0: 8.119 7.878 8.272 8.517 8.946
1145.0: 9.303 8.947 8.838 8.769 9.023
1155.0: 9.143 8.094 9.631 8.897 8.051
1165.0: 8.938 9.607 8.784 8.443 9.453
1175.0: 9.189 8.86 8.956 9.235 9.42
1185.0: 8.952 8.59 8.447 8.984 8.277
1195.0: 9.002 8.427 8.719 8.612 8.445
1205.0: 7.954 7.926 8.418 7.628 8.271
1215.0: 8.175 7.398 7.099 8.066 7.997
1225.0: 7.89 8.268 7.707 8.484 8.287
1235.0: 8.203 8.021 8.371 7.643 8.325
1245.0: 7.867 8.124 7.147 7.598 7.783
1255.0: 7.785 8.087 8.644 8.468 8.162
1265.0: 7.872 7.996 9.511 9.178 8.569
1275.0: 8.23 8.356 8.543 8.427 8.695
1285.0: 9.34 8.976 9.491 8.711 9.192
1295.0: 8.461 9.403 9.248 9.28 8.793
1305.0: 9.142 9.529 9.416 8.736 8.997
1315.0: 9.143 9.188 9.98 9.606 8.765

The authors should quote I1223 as 3.7 min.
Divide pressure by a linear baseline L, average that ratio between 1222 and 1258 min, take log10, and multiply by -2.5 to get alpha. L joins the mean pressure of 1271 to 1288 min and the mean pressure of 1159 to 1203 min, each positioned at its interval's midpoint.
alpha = 0.10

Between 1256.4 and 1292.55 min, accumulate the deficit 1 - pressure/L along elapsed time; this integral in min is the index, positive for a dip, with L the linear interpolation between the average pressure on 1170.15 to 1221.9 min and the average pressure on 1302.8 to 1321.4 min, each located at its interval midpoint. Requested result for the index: 1.5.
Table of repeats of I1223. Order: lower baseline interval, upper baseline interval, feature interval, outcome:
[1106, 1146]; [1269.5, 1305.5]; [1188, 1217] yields 0.4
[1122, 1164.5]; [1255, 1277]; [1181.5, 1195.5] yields -0.5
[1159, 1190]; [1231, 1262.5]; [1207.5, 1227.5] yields 1.2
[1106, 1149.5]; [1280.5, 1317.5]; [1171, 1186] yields -1.3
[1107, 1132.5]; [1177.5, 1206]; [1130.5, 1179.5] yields -3.1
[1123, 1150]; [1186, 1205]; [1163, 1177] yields -0.8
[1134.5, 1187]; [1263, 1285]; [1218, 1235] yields 1.4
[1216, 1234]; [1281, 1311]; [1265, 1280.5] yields 0.2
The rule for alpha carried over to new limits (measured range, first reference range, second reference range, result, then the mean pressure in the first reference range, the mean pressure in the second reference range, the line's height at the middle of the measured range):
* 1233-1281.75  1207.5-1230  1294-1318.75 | 0.032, 7.9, 9.14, 8.45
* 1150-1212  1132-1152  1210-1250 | -0.052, 8.63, 7.95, 8.33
